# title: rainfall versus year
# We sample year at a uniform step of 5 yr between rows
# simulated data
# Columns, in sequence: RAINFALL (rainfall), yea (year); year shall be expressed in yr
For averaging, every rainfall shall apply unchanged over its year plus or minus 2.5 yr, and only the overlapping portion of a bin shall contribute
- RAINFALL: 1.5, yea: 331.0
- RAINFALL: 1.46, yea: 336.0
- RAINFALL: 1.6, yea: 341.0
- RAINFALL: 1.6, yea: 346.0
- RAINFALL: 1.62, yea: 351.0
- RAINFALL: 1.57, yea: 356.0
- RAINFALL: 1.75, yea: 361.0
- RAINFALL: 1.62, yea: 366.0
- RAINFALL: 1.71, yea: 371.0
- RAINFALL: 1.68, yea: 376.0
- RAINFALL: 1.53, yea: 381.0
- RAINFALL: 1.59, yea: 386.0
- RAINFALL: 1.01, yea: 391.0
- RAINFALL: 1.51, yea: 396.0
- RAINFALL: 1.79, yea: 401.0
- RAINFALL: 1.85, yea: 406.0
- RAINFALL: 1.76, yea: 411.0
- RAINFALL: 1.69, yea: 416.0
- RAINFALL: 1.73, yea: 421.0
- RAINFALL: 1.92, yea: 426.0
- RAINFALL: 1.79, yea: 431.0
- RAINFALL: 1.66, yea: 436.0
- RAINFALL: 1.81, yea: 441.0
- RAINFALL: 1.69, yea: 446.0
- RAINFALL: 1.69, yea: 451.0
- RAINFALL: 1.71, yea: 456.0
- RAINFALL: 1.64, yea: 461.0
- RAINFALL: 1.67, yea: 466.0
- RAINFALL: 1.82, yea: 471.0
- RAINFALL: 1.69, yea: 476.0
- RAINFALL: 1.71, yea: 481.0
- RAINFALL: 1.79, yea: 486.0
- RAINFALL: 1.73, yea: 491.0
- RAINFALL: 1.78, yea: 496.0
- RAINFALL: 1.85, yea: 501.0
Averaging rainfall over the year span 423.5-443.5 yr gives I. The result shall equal 1.79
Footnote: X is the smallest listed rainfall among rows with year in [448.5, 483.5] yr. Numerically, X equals 1.64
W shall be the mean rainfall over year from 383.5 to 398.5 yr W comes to 1.37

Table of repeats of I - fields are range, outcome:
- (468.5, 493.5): 1.75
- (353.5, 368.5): 1.65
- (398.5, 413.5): 1.8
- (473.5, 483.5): 1.7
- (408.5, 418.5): 1.73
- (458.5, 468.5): 1.65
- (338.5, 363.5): 1.63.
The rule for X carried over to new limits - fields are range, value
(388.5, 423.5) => 1.01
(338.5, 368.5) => 1.57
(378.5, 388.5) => 1.53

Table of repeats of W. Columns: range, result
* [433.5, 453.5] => 1.71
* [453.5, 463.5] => 1.68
